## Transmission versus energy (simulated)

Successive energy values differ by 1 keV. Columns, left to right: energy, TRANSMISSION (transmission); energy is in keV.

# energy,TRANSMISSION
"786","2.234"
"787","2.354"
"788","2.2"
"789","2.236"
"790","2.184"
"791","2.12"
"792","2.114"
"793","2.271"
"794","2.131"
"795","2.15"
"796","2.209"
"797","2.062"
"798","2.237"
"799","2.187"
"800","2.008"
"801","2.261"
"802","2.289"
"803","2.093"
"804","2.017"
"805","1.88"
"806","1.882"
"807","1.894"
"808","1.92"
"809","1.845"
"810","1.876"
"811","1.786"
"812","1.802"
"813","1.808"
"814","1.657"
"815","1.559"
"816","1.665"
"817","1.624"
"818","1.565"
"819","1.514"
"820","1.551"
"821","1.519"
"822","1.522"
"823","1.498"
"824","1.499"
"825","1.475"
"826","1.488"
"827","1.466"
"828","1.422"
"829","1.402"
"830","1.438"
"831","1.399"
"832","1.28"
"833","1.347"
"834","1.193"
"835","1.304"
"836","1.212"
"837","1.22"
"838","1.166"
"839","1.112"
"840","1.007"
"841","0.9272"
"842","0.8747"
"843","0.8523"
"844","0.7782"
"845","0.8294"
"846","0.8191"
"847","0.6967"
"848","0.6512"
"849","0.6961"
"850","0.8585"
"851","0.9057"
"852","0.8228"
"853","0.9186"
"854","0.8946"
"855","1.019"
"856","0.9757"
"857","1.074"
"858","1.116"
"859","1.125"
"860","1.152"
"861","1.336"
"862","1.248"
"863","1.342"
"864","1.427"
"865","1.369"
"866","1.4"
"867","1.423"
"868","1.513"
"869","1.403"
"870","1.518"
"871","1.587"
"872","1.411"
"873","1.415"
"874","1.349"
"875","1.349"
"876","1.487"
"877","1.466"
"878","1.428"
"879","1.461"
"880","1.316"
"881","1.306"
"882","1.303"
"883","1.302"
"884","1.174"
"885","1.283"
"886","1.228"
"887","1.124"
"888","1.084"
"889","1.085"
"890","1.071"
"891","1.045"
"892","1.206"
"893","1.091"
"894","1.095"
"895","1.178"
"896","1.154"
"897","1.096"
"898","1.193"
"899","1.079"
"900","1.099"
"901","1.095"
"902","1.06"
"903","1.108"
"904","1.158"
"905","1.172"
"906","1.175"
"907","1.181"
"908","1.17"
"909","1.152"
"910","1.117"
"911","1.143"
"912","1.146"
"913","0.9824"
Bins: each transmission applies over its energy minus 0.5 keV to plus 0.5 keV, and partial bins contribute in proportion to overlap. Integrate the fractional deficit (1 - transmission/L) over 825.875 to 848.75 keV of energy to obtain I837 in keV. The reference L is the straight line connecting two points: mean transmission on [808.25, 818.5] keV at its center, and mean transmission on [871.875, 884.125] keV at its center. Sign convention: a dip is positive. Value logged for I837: 6.9 keV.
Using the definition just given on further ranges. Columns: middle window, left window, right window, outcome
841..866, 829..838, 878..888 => 5.63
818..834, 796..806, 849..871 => 2.48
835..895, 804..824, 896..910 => 8.80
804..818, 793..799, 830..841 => 0.20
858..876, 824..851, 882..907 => -3.82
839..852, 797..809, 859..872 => 6.21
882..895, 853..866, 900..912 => -0.06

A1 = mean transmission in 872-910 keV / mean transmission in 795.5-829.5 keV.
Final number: 0.68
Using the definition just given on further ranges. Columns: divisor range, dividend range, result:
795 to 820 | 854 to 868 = 0.65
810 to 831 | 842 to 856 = 0.53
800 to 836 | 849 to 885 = 0.76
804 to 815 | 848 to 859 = 0.50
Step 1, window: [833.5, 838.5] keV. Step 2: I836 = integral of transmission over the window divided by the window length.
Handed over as 1.22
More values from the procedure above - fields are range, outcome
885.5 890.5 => 1.12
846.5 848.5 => 0.674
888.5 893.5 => 1.1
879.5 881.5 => 1.31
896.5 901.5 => 1.11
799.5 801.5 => 2.13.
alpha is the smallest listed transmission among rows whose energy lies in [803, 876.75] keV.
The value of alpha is 0.6512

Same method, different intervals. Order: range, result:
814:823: 1.498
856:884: 0.9757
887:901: 1.045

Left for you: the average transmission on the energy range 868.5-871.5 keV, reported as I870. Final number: 1.5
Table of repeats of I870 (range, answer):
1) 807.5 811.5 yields 1.86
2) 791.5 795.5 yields 2.17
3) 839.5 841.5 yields 0.967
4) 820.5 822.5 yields 1.52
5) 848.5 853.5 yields 0.84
